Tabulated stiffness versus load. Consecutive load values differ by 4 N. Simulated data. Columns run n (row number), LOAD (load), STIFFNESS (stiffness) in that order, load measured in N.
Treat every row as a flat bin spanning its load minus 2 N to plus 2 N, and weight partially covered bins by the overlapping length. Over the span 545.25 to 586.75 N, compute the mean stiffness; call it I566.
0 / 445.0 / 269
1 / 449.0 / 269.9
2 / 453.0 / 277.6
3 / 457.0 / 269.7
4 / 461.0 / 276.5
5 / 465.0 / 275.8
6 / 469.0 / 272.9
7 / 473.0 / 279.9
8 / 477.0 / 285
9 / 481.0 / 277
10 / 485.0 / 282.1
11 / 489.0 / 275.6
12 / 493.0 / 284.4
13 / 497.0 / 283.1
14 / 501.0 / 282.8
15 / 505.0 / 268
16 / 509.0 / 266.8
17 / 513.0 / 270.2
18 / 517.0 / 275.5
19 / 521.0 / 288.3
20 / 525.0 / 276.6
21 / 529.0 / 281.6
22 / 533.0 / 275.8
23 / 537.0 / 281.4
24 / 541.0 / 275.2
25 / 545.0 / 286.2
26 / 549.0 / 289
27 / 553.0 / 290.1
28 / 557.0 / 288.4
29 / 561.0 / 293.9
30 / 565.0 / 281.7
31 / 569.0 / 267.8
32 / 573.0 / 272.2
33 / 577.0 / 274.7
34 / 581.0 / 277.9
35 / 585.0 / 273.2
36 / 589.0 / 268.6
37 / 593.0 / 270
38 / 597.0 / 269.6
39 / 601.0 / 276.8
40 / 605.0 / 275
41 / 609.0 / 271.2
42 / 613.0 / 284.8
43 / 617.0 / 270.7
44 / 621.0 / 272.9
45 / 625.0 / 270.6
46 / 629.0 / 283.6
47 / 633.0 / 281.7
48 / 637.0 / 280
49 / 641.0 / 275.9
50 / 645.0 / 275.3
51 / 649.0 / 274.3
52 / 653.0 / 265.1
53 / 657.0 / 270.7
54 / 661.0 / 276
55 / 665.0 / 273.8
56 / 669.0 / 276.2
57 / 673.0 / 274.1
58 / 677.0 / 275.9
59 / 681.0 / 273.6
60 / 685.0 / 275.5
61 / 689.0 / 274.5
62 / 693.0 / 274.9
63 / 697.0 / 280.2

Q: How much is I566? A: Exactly 281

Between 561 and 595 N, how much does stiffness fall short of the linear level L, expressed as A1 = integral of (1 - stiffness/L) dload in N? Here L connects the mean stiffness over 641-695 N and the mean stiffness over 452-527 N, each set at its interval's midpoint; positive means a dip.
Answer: 0.1 N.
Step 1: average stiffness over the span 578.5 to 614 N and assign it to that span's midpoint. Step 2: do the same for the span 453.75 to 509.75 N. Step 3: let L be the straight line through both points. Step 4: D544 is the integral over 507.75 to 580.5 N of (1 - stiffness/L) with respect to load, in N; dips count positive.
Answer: -1.2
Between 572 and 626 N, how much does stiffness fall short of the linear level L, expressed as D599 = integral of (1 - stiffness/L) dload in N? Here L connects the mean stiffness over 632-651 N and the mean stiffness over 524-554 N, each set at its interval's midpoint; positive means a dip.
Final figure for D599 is 1.09 N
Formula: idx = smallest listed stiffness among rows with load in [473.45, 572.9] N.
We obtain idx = 266.8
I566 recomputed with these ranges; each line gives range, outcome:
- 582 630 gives 274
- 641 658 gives 272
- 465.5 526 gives 278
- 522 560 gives 283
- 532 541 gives 278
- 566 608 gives 273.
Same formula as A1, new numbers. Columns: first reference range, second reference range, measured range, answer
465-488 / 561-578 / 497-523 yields 0.2 N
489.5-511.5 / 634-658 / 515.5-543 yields -0.3 N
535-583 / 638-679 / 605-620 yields 0.1 N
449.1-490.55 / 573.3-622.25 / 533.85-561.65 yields -1.1 N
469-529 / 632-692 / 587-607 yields 0.3 N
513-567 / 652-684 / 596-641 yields 0.1 N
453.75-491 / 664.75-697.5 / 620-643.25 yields -0.2 N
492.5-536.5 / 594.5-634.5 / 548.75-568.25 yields -0.7 N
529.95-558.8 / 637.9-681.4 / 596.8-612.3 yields 0.2 N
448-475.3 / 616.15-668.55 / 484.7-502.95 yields -0.4 N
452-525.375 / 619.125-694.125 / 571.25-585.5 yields 0.1 N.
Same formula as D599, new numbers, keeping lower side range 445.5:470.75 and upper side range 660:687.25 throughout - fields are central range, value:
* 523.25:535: -0.2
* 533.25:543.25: -0.1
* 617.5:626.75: 0.1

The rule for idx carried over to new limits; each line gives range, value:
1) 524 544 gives 275.2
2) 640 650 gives 274.3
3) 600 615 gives 271.2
